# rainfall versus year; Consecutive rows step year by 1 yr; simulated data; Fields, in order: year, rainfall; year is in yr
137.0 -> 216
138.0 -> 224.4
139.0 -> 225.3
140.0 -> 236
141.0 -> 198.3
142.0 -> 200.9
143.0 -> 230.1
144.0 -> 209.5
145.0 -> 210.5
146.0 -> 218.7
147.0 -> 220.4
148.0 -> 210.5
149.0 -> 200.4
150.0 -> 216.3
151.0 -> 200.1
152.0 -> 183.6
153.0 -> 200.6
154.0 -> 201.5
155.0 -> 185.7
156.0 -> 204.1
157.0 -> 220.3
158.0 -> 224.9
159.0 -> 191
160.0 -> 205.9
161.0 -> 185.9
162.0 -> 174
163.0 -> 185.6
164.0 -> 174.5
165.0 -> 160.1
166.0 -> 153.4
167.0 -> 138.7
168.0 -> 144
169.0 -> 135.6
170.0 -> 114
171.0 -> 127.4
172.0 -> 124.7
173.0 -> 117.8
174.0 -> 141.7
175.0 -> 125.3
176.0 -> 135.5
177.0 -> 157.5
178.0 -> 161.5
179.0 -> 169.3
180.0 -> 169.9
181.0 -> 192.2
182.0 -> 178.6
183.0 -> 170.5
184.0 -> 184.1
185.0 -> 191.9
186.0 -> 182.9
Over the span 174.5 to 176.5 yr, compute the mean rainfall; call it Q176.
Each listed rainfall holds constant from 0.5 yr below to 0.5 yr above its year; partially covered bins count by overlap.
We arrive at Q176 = 130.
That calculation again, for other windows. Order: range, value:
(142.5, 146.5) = 217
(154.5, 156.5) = 195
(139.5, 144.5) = 215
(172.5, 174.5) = 130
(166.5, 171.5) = 132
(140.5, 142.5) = 200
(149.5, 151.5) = 208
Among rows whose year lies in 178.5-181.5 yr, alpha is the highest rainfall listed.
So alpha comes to 192.2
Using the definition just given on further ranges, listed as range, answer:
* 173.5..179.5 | 169.3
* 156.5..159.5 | 224.9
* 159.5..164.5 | 205.9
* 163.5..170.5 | 174.5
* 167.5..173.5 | 144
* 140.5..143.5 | 230.1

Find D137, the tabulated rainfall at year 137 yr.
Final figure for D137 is 216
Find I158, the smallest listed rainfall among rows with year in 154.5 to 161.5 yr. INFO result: 185.7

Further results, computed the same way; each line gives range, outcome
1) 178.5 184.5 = 169.3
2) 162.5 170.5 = 114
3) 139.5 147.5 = 198.3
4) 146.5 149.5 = 200.4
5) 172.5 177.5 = 117.8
